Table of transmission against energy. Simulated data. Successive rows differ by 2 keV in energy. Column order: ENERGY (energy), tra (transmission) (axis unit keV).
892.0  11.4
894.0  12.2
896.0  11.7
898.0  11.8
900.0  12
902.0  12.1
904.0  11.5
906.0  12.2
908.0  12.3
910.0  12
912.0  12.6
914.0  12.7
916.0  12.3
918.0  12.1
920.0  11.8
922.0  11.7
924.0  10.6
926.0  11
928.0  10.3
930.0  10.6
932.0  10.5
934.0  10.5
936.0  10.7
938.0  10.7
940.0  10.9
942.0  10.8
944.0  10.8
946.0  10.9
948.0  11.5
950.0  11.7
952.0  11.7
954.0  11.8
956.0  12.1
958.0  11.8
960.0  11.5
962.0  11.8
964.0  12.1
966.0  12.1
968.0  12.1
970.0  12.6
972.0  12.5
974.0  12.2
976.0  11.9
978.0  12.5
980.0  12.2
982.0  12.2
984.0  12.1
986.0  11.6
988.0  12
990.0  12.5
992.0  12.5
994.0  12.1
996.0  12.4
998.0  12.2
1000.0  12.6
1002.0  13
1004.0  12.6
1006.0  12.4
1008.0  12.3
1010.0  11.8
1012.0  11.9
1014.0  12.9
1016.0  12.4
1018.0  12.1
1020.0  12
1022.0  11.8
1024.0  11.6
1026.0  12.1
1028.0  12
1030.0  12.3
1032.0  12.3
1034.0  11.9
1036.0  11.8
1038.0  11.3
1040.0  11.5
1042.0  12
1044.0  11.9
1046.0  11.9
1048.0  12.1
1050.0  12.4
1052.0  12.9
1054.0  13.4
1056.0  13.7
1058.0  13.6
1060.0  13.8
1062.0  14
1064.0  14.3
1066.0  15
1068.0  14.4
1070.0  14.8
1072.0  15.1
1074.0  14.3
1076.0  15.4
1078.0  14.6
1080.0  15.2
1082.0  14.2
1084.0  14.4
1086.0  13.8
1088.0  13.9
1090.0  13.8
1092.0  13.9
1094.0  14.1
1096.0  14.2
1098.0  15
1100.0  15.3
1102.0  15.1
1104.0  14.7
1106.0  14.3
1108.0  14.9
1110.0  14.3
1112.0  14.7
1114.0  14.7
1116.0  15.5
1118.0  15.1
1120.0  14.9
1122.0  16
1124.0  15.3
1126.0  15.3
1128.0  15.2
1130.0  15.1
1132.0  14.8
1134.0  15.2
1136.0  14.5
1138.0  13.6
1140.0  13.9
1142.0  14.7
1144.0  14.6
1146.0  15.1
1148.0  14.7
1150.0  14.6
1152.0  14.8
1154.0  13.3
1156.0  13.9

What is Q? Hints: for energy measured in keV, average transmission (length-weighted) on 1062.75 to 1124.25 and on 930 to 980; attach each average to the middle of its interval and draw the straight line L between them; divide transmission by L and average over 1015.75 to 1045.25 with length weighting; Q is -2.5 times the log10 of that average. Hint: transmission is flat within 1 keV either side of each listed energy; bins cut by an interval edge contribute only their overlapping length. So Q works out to 0.12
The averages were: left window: 11.6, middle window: 11.9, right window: 14.7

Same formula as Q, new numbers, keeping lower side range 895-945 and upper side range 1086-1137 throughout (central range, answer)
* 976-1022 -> 0.047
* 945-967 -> 0.032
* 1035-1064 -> 0.087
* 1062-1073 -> -0.049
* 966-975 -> 0.000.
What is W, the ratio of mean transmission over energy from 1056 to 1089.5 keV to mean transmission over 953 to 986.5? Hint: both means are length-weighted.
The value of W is 1.19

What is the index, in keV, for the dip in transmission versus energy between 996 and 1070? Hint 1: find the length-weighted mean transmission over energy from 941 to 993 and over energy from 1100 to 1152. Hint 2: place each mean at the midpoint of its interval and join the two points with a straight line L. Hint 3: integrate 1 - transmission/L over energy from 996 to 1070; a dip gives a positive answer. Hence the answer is 3.03 keV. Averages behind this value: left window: 11.9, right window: 14.8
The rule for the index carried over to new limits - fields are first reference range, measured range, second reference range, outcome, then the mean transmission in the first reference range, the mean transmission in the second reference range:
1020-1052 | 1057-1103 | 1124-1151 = -4.50 keV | 12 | 14.7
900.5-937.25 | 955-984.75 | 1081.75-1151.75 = 0.55 keV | 11.5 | 14.7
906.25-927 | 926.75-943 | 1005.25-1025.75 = 1.80 keV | 11.9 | 12.1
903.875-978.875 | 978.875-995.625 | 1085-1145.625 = 0.35 keV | 11.6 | 14.7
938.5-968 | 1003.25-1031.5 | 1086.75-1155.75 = 1.28 keV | 11.5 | 14.7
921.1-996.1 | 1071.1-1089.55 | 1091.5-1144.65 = -0.65 keV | 11.6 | 14.8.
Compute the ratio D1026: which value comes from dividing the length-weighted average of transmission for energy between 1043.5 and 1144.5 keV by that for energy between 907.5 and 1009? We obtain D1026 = 1.2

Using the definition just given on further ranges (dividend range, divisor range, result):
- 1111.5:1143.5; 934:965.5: 1.31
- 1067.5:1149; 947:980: 1.22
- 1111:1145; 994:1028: 1.22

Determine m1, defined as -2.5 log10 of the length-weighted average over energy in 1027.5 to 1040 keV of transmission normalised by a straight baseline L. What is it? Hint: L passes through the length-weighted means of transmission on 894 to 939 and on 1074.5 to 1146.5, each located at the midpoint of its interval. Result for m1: 0.13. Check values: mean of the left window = 11.5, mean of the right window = 14.7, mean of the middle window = 11.9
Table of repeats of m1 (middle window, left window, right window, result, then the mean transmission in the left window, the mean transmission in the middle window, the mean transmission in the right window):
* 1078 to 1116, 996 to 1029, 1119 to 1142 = -0.028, 12.2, 14.5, 14.9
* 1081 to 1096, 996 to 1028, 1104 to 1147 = -0.003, 12.2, 14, 14.8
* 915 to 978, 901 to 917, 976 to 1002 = 0.068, 12.2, 11.5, 12.3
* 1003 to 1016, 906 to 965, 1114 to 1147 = 0.039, 11.5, 12.3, 14.9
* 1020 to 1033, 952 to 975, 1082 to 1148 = 0.097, 12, 12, 14.7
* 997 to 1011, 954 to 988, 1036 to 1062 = -0.012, 12.1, 12.4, 12.6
